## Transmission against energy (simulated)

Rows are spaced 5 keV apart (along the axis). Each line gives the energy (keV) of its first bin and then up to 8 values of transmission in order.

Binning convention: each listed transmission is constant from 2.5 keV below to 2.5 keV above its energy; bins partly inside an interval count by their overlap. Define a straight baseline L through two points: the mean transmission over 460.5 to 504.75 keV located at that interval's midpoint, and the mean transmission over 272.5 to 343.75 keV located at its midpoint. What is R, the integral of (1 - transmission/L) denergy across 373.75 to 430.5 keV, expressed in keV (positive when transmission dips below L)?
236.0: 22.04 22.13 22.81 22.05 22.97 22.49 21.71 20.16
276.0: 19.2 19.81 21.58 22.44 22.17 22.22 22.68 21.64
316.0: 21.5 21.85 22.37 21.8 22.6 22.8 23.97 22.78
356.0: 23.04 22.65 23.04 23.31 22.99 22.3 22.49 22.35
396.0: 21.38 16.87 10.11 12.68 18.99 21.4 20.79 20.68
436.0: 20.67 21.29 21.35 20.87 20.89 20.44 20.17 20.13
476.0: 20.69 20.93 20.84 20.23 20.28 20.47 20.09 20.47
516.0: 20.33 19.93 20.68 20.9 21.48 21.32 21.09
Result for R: 4.6 keV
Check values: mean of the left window 21.7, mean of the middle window 19.3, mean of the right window 20.5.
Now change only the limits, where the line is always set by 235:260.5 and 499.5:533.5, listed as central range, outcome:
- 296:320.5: 0.0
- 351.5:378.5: -1.8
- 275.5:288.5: 1.1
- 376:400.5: -0.5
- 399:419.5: 6.1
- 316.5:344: -0.6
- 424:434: 0.2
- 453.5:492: 0.3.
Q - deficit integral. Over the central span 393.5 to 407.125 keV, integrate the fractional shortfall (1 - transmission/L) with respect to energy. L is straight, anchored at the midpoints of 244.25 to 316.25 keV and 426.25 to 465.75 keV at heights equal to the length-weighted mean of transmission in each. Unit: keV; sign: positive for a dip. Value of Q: 2.8 keV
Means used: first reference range 21.7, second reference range 20.8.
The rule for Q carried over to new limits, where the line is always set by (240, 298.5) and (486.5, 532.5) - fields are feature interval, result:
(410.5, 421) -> 1.6 keV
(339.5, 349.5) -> -1.0 keV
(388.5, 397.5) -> -0.4 keV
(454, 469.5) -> 0.1 keV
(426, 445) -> -0.1 keV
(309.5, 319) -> -0.1 keV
